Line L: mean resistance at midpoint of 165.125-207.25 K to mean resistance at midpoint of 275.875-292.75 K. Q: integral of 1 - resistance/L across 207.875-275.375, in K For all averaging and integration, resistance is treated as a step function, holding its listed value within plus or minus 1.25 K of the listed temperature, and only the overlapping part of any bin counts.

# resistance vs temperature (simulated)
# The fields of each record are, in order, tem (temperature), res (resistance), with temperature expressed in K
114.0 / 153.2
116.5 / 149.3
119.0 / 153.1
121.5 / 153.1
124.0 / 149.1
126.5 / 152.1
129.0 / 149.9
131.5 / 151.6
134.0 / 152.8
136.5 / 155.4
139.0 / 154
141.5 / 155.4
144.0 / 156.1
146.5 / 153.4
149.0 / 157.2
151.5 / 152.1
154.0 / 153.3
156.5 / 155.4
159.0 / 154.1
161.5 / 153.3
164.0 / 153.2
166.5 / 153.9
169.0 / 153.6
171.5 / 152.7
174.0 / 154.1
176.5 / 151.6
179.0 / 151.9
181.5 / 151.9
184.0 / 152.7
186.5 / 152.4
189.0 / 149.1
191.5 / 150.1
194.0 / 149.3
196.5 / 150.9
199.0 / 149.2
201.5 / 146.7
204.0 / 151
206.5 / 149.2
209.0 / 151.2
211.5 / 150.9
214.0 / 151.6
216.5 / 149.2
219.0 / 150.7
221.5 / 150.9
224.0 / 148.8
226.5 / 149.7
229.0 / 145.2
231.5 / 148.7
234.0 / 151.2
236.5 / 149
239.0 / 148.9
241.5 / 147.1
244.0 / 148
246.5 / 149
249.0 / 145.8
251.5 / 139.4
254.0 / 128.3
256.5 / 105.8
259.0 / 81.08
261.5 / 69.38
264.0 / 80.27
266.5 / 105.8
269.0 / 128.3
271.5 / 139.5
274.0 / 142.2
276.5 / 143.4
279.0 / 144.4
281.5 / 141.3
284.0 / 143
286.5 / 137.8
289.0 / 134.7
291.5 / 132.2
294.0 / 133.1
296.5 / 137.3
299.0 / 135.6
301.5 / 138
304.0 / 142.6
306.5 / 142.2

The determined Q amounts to 4.4 K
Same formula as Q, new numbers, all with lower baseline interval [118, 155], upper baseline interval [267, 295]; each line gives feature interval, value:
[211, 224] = -0.55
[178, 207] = -0.65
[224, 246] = -0.94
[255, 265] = 3.89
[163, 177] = -0.35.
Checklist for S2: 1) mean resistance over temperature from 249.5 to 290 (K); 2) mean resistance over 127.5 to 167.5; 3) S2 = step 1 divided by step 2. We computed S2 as 0.80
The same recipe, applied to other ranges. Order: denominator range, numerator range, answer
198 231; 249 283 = 0.80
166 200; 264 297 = 0.88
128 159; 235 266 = 0.81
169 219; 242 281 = 0.82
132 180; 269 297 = 0.90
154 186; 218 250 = 0.97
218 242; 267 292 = 0.93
